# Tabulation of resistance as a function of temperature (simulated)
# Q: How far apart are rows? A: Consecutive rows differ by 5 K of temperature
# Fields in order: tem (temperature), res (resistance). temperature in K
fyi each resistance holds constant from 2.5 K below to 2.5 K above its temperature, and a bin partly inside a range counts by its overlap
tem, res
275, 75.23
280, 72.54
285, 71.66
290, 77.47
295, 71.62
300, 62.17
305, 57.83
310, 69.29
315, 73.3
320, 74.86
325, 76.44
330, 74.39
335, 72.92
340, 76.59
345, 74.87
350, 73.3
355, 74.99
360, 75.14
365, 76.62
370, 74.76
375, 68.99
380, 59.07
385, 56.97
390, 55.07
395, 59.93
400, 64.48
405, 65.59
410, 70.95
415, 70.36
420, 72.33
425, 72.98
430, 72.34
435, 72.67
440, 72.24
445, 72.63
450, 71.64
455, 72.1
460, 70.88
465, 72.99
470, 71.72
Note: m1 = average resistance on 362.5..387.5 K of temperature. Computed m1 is 67.3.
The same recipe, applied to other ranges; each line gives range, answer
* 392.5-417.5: 66.3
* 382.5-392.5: 56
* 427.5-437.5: 72.5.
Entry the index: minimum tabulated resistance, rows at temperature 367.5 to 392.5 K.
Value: 55.07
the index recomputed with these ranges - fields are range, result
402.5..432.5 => 65.59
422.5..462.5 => 70.88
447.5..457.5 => 71.64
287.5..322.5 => 57.83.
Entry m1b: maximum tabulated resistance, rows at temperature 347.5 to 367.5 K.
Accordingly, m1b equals 76.62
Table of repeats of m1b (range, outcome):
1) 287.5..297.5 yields 77.47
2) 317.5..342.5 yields 76.59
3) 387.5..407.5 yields 65.59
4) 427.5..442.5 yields 72.67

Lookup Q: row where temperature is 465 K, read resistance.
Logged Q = 72.99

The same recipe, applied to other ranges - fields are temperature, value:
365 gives 76.62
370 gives 74.76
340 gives 76.59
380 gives 59.07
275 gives 75.23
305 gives 57.83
